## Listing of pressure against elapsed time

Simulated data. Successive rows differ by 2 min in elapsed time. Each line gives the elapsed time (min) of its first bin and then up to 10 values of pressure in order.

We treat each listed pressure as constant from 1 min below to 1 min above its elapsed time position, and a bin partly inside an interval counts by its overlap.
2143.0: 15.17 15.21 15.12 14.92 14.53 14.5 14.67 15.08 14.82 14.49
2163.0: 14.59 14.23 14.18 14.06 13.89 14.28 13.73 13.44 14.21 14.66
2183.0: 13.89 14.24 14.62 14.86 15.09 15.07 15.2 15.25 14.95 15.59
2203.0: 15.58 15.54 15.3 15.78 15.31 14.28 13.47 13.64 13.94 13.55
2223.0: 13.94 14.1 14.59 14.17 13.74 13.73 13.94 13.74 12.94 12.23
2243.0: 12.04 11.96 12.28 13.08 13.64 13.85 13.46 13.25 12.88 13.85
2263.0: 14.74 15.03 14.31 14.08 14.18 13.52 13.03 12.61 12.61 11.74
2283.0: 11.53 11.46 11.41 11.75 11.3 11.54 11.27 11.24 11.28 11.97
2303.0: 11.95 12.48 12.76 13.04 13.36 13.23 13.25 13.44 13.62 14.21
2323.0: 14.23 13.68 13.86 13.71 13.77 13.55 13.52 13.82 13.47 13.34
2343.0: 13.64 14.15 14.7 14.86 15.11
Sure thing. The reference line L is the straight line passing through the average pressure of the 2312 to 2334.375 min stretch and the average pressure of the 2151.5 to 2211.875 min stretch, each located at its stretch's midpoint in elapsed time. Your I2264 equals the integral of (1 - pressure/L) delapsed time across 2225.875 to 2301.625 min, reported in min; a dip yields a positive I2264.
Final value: 6.5 min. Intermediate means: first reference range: 14.7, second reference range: 13.7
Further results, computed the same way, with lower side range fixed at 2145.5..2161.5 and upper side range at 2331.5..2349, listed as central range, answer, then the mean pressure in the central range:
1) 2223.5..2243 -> 1.0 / 13.6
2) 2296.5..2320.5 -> 2.2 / 12.7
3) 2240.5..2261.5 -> 2.0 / 13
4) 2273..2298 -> 4.0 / 11.9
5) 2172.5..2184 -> 0.5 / 14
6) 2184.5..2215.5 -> -1.1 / 15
